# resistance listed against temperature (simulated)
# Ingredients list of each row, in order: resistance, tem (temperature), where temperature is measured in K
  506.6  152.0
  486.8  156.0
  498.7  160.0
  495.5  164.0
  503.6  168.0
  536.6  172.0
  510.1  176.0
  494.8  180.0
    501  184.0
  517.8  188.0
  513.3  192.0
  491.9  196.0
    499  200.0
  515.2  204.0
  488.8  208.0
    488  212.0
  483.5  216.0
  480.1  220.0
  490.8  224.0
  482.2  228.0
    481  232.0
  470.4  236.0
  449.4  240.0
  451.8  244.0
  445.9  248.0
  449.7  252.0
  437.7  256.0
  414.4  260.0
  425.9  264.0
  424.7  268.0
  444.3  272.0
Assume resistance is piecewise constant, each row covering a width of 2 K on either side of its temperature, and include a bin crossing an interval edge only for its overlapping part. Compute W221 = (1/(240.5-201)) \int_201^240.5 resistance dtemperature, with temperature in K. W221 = 485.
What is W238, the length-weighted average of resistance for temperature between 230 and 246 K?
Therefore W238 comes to 463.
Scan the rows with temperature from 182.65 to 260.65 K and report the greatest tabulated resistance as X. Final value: 517.8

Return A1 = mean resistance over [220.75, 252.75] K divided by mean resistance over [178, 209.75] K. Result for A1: 0.93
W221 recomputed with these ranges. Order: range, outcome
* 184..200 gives 506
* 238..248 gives 450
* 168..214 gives 505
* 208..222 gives 485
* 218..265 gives 457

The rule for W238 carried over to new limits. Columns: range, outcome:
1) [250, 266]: 432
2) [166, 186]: 509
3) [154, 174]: 504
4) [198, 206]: 507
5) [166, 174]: 520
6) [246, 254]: 448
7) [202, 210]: 502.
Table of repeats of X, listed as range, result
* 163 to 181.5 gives 536.6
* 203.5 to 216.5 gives 515.2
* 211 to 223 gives 488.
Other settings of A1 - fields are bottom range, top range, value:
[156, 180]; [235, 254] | 0.89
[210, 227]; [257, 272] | 0.88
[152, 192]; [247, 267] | 0.86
